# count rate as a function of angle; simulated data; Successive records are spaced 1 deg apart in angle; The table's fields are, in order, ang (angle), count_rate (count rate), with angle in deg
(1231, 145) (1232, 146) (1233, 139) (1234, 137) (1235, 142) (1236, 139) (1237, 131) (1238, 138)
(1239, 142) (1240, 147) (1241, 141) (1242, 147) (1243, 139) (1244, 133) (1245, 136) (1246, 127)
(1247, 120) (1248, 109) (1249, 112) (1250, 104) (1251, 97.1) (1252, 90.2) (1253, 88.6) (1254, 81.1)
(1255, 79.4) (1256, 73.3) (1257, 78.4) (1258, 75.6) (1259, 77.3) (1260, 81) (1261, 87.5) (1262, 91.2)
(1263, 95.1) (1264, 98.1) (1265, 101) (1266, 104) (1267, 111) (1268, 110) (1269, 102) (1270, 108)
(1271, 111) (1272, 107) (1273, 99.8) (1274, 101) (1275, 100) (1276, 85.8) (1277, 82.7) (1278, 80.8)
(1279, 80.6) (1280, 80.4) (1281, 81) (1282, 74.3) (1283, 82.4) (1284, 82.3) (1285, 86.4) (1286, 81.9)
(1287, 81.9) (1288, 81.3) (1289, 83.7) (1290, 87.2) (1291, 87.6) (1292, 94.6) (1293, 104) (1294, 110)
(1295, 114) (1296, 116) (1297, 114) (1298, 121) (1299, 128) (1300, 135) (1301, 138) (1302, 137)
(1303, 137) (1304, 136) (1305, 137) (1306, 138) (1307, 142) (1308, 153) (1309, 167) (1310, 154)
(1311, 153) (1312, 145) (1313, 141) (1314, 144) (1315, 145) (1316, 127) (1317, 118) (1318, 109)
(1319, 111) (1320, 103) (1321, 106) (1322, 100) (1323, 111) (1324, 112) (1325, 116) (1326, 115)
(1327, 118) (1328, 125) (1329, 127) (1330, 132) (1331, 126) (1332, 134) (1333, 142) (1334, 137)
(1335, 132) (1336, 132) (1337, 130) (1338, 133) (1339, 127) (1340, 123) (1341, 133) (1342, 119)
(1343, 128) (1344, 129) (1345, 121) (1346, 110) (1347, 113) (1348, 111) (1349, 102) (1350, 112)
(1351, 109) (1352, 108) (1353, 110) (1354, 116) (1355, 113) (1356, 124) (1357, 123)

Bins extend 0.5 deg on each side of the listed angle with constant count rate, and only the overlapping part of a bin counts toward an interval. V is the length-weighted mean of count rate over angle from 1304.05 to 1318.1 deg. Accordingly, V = 142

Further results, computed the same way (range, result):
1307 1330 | 128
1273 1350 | 116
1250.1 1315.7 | 106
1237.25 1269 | 107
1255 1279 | 93.4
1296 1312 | 139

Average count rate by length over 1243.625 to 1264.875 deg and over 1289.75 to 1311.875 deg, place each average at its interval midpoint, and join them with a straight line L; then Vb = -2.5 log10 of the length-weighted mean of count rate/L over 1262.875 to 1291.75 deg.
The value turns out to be 0.21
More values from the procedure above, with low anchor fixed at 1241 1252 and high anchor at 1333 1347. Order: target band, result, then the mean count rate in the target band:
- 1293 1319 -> -0.07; 133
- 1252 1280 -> 0.31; 92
